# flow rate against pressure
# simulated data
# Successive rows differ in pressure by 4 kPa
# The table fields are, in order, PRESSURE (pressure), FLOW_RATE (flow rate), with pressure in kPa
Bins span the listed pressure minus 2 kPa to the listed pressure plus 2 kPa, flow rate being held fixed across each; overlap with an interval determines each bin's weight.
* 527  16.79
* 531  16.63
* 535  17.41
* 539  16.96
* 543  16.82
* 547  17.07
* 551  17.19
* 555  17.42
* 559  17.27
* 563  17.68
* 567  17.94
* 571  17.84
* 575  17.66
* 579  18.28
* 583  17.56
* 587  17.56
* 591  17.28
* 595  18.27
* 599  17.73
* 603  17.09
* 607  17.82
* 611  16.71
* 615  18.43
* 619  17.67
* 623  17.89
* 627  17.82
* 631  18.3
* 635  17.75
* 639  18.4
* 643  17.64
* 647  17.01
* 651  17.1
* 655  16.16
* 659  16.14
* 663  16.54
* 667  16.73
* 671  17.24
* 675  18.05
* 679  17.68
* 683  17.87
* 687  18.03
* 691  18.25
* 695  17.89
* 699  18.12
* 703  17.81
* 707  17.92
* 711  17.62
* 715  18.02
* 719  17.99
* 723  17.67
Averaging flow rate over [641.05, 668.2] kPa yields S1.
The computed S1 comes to 16.8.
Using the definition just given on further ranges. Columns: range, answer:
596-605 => 17.5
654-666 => 16.3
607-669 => 17.4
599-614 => 17.4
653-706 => 17.4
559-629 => 17.7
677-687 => 17.8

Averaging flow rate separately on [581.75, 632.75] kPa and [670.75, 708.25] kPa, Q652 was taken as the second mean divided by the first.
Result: 1.0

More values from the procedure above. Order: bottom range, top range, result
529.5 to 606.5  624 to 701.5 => 1.00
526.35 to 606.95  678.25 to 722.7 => 1.03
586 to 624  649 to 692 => 0.98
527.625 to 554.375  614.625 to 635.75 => 1.05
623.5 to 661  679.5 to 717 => 1.03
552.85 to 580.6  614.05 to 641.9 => 1.02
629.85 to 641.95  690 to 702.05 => 1.00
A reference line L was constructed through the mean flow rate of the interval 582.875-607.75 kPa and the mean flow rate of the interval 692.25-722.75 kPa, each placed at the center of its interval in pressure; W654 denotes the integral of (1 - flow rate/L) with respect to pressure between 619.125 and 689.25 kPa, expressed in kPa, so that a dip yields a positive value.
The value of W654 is 1.3 kPa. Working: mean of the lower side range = 17.6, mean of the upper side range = 17.9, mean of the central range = 17.4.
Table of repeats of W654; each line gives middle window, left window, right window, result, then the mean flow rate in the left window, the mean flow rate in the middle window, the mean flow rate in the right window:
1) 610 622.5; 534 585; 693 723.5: -0.1 kPa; 17.5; 17.7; 17.9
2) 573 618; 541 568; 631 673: -1.1 kPa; 17.3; 17.7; 17.1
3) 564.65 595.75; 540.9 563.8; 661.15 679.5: -1.0 kPa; 17.2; 17.8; 17.2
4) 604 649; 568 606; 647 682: -1.1 kPa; 17.7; 17.8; 17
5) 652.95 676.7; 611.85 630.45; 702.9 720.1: 1.5 kPa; 17.9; 16.8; 17.9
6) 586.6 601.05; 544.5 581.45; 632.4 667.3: -0.3 kPa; 17.6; 17.7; 17.1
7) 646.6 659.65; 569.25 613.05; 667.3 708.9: 0.9 kPa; 17.6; 16.6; 17.8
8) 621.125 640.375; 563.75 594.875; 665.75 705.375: -0.3 kPa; 17.8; 18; 17.8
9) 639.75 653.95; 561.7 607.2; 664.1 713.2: 0.4 kPa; 17.7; 17.3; 17.7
